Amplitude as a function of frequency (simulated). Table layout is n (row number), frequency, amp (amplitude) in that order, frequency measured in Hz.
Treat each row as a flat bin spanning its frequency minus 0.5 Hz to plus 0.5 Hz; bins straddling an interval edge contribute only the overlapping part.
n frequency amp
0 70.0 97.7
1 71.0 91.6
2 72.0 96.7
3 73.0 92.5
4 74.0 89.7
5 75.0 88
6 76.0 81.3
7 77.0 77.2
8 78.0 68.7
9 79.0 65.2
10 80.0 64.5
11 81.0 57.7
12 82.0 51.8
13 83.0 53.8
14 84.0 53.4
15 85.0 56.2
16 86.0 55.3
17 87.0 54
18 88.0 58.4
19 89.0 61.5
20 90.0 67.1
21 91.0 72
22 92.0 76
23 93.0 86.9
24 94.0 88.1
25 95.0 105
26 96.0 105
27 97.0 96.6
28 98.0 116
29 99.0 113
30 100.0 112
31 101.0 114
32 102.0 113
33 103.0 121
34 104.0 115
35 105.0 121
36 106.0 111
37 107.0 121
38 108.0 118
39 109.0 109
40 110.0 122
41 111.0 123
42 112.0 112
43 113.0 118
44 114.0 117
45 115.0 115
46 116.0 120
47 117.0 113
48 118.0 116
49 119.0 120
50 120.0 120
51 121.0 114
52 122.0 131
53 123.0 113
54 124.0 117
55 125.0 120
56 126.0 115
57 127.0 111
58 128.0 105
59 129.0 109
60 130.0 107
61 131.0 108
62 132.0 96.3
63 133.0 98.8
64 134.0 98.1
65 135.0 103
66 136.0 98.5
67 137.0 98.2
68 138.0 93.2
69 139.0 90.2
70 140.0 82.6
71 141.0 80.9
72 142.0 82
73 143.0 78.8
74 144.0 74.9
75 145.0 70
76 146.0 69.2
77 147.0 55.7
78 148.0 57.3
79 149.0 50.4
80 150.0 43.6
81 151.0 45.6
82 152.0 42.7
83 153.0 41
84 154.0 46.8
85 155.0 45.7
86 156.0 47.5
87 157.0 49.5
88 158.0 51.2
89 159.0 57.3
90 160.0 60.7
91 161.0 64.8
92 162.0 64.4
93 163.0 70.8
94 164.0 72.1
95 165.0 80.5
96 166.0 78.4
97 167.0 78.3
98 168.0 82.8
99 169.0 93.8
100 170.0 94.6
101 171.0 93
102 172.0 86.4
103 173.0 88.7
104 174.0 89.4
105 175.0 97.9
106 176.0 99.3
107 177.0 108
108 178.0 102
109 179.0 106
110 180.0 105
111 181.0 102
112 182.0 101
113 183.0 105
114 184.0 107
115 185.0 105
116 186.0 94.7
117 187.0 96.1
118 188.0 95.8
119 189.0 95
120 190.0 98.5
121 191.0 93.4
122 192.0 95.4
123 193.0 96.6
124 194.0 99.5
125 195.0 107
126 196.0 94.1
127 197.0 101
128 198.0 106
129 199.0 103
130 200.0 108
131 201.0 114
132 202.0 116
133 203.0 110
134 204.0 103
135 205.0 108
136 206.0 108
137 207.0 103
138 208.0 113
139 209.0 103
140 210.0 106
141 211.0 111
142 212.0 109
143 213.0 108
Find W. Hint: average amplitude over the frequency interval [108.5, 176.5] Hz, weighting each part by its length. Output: 88.2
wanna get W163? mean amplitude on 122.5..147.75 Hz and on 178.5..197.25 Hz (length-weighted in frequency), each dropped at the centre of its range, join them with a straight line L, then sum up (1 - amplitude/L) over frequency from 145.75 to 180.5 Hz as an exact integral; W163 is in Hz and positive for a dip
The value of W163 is 9.1 Hz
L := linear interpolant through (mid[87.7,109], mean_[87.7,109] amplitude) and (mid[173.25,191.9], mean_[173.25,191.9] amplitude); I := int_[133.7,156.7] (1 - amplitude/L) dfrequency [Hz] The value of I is 7.14 Hz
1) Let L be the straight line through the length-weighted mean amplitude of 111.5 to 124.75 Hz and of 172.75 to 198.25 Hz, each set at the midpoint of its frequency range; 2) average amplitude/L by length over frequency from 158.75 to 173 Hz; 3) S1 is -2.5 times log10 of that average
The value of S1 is 0.32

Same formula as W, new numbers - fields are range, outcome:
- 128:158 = 74.8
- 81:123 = 98.8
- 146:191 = 78.5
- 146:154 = 49.3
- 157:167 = 66.4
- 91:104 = 103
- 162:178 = 87.3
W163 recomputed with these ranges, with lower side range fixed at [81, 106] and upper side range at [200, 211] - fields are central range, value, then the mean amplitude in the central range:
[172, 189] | 0.6 Hz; 99.6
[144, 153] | 3.9 Hz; 54.7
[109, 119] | -3.0 Hz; 117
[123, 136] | -2.0 Hz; 107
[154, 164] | 4.2 Hz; 57.1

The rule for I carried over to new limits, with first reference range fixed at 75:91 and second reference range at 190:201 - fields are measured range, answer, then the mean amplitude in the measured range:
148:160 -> 5.3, 48.4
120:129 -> -4.5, 116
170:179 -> -0.2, 96.1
